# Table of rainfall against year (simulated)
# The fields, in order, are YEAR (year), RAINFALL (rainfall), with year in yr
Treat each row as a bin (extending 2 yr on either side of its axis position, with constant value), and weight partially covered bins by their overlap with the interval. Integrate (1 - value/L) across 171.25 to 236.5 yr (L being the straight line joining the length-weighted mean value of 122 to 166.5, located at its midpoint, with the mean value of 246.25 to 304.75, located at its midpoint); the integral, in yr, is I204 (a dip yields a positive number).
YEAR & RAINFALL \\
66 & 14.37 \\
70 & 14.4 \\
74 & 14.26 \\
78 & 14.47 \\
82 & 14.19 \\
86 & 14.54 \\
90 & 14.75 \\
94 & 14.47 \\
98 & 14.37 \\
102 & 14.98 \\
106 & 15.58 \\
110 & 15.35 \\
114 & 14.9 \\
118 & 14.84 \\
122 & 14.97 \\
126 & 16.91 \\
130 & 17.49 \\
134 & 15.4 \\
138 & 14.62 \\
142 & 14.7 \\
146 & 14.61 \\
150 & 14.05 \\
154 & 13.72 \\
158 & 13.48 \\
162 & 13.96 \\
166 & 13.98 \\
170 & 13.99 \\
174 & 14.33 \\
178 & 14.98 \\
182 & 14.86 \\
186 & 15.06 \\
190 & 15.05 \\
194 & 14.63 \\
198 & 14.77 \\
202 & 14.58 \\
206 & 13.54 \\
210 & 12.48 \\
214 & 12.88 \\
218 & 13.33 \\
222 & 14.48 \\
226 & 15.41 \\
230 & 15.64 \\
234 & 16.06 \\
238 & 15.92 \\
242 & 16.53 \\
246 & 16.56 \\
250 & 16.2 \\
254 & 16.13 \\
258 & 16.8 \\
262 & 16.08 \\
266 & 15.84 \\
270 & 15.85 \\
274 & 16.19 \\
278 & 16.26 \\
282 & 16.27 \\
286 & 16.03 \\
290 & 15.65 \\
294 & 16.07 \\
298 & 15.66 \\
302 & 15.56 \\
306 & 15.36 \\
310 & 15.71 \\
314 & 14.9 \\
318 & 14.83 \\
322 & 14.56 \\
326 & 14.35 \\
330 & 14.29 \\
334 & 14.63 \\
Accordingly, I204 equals 3.7 yr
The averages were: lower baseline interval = 14.8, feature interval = 14.5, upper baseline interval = 16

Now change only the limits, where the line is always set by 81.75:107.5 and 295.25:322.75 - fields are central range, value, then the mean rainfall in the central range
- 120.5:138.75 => -1.5 yr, 16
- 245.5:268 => -1.6 yr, 16.2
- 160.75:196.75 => 0.9 yr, 14.6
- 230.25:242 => -0.7 yr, 16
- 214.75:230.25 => 0.6 yr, 14.5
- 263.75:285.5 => -1.3 yr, 16.1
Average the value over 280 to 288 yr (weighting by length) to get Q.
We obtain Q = 16.1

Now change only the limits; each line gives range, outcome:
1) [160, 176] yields 14.1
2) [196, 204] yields 14.7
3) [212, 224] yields 13.6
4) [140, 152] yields 14.5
